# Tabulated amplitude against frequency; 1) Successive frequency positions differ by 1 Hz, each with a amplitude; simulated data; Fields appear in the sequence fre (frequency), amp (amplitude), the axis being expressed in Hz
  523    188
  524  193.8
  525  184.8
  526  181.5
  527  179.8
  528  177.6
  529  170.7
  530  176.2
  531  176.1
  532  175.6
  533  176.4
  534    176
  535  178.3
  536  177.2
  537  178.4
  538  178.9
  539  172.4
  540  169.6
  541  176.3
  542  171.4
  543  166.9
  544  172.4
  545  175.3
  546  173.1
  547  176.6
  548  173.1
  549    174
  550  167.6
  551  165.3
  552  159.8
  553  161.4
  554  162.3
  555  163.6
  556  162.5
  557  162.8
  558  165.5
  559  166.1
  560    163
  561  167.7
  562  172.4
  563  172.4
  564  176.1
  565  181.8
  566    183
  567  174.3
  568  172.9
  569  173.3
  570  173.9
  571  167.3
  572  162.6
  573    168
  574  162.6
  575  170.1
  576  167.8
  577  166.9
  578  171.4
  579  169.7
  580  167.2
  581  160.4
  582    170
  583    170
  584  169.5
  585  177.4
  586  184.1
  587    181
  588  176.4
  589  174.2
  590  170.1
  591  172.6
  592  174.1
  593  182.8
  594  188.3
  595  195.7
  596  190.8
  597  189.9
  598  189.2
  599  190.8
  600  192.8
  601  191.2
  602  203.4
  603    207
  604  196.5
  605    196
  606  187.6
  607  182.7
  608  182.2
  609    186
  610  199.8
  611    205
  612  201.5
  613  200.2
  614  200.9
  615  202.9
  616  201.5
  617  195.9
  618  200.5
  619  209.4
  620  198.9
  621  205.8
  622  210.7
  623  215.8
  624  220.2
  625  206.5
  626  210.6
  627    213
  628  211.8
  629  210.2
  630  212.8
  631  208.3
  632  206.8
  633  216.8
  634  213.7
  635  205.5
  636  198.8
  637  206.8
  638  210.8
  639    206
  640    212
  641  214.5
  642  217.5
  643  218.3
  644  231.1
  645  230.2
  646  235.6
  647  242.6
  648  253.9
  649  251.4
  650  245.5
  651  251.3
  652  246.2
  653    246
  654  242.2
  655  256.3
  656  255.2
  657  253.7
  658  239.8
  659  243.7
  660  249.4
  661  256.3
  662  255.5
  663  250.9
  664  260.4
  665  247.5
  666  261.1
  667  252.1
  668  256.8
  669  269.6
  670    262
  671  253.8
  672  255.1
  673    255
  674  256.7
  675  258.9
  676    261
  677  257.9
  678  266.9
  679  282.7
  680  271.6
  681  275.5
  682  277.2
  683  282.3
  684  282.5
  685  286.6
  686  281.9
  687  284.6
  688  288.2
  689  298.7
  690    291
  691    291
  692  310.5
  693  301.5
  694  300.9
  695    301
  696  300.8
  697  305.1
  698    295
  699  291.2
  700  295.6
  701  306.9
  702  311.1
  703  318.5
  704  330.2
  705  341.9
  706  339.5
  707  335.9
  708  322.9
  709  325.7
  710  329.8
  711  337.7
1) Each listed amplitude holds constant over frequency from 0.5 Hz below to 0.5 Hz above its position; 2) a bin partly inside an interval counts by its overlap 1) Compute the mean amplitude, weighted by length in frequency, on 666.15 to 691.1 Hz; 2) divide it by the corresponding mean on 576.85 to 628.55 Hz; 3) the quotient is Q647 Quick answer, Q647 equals 1.42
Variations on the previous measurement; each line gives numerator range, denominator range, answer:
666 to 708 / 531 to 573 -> 1.68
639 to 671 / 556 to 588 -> 1.44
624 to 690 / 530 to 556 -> 1.43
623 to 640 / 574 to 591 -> 1.23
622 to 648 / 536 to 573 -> 1.27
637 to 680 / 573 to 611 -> 1.36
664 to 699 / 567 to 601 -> 1.58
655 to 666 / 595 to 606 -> 1.30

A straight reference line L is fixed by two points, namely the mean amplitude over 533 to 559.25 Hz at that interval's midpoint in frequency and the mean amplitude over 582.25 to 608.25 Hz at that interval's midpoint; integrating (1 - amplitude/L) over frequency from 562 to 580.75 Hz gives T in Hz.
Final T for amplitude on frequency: 0.7 Hz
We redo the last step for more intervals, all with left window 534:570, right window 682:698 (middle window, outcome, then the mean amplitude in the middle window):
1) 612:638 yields 3.13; 207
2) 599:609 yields 1.12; 193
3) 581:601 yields 2.43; 181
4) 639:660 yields 1.53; 239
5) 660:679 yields 1.18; 258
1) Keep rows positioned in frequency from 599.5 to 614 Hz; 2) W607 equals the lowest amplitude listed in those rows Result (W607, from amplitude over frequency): 182.2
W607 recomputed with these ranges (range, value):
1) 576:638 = 160.4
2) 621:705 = 198.8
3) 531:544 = 166.9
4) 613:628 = 195.9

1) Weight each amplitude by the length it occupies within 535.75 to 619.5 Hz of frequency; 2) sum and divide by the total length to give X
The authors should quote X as 179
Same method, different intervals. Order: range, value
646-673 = 252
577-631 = 192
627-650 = 219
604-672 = 224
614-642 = 208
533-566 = 171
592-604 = 192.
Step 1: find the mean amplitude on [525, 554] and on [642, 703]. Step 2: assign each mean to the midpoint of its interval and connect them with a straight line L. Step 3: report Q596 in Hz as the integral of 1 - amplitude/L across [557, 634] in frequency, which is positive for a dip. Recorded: 9.43 Hz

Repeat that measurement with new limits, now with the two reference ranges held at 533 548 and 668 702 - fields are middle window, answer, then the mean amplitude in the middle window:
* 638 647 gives 1.04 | 221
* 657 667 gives 0.49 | 252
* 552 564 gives 1.40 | 166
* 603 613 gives 1.36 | 194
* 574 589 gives 2.46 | 171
